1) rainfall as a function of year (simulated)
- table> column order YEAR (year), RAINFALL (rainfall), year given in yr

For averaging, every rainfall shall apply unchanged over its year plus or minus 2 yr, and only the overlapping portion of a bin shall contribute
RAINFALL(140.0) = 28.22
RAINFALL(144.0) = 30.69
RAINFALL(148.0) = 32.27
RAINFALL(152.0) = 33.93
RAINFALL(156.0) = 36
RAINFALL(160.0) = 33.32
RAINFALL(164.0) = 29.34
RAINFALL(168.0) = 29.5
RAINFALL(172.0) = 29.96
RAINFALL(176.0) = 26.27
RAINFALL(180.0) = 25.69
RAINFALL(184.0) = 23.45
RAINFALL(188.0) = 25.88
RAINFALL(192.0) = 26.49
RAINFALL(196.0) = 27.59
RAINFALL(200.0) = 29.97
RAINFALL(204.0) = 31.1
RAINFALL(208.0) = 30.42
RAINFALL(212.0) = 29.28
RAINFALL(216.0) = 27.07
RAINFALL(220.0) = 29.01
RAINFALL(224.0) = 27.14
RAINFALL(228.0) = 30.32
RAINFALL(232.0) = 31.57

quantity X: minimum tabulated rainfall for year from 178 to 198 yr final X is 23.45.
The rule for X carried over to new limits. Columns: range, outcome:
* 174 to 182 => 25.69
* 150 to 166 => 29.34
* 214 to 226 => 27.07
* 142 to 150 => 30.69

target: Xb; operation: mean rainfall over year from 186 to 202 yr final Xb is 27.5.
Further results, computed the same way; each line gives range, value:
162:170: 29.4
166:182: 27.9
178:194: 25.4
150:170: 32.4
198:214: 30.2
